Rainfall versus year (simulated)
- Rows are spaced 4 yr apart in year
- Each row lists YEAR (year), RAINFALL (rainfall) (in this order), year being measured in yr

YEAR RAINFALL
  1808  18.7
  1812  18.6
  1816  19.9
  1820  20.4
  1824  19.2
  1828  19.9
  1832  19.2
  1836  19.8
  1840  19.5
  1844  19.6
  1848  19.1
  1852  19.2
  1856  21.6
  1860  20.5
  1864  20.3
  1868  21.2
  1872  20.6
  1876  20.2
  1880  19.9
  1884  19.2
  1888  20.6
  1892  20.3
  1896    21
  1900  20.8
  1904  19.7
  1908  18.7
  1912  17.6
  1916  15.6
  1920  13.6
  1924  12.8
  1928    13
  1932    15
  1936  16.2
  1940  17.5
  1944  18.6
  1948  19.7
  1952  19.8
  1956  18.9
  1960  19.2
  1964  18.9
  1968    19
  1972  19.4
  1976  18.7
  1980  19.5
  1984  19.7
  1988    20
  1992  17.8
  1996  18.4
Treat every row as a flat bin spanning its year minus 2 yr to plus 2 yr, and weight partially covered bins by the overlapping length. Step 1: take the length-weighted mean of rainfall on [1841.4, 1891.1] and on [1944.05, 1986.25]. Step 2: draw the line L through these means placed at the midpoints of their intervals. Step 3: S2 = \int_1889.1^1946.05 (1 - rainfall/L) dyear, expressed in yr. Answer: 7.2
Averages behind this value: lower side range 20.2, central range 17.2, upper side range 19.3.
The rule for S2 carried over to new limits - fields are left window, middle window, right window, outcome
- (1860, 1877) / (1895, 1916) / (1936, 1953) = 0.5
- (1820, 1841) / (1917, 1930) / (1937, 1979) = 3.9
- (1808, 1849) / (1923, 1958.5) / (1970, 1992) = 4.4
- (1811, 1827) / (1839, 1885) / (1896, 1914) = -1.4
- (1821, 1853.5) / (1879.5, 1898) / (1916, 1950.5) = -2.9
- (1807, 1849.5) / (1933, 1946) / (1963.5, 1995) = 1.3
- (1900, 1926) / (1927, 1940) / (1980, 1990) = 1.7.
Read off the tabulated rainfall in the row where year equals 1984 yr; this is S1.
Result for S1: 19.7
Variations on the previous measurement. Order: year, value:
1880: 19.9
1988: 20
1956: 18.9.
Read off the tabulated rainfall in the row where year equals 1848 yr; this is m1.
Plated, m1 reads 19.1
